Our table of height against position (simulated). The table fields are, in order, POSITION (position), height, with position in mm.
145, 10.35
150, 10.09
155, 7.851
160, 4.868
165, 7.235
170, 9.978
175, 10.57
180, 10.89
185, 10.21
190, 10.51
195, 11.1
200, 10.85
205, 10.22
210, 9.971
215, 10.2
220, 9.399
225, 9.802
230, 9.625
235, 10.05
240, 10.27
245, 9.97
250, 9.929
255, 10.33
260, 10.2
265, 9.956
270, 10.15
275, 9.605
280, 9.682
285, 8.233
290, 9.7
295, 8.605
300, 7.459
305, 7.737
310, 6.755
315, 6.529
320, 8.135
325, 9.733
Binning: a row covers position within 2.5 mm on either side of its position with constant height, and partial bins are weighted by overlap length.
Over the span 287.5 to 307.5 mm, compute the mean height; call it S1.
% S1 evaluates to 8.38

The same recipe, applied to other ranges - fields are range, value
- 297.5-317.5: 7.12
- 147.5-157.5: 8.97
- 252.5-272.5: 10.2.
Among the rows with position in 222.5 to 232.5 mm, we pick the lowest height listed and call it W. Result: 9.625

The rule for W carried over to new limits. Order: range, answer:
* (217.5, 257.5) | 9.399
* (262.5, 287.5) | 8.233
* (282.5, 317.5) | 6.529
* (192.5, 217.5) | 9.971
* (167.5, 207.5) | 9.978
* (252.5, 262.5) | 10.2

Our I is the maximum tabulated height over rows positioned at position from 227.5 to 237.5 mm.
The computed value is 10.05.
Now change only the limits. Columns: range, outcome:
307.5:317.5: 6.755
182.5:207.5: 11.1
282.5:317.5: 9.7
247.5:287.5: 10.33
